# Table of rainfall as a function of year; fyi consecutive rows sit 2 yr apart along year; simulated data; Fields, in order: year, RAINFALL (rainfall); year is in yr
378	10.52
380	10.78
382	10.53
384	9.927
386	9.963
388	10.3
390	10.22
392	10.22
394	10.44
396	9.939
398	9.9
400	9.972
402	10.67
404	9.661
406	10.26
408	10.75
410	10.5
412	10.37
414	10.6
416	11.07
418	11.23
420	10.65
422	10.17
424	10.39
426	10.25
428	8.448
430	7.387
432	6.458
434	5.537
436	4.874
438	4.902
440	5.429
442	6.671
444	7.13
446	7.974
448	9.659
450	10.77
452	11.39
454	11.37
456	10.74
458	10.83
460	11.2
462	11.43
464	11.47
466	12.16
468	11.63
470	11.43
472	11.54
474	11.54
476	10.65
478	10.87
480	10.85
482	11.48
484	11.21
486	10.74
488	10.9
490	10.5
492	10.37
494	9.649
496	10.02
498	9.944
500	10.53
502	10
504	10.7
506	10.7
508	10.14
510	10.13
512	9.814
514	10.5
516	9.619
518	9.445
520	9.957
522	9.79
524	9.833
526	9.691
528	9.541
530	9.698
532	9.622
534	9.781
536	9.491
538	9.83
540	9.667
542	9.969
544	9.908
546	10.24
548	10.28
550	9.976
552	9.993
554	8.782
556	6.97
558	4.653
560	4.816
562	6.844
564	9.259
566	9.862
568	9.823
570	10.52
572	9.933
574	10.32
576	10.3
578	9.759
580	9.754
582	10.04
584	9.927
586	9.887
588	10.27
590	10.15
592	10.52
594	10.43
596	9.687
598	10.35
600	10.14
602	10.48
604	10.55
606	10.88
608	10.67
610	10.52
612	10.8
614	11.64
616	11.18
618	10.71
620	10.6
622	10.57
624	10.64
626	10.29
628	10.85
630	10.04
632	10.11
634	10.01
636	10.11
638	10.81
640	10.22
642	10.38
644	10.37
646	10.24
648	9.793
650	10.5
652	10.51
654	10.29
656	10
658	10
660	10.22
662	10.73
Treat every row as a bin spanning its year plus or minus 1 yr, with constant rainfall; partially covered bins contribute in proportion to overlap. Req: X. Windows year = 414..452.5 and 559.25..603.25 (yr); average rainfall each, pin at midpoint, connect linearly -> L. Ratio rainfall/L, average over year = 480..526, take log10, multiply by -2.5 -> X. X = -0.138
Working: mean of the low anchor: 8.46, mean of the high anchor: 9.72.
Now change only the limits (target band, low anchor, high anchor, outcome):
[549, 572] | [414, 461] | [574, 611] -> 0.19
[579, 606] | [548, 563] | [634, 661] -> -0.17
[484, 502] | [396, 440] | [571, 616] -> -0.08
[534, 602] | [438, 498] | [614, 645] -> 0.10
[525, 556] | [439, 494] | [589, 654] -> 0.08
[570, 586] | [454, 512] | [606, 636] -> 0.07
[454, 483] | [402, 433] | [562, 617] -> -0.13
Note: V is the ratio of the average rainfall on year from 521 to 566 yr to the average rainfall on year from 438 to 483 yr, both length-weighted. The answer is 0.88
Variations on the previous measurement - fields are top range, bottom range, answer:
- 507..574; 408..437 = 1.02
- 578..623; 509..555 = 1.06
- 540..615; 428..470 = 1.08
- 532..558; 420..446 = 1.26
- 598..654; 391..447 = 1.17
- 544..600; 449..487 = 0.84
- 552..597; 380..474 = 0.94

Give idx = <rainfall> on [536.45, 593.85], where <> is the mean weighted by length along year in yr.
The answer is 9.38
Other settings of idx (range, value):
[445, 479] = 11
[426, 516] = 9.81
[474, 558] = 10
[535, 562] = 8.74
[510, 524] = 9.87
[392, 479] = 9.78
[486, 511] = 10.3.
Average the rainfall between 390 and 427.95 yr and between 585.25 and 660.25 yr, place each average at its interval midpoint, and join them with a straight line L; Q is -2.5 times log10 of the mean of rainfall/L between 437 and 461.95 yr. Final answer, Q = 0.14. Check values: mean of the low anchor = 10.3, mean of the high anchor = 10.4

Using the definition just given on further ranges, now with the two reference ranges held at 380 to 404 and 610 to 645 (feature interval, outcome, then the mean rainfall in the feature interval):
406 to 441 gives 0.163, 8.81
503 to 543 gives 0.053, 9.9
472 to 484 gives -0.082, 11.1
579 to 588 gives 0.057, 9.94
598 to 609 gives -0.002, 10.5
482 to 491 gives -0.059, 10.9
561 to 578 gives 0.091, 9.62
